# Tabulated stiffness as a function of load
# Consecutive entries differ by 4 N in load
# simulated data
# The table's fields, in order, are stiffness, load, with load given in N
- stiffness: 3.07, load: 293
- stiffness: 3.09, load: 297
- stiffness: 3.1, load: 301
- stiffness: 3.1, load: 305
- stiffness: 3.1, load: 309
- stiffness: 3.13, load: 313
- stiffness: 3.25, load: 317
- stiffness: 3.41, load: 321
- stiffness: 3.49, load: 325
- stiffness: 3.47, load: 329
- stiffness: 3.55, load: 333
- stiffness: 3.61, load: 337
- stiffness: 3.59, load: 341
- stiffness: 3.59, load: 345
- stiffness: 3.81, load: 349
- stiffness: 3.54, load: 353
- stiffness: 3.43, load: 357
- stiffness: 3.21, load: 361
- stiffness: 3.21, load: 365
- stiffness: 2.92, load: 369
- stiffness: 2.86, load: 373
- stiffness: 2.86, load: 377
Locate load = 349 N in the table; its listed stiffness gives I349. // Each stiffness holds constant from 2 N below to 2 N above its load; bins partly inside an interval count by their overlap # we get 3.81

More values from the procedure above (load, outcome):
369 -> 2.92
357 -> 3.43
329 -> 3.47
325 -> 3.49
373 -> 2.86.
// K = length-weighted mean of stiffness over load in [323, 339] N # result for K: 3.53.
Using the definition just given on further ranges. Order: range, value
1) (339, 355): 3.63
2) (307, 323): 3.22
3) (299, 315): 3.11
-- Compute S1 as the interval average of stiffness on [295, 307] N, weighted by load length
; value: 3.1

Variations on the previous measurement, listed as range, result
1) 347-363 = 3.5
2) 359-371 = 3.11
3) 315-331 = 3.41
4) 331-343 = 3.58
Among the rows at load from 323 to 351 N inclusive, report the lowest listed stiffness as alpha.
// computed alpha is 3.47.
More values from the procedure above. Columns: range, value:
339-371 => 2.92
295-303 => 3.09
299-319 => 3.1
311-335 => 3.13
